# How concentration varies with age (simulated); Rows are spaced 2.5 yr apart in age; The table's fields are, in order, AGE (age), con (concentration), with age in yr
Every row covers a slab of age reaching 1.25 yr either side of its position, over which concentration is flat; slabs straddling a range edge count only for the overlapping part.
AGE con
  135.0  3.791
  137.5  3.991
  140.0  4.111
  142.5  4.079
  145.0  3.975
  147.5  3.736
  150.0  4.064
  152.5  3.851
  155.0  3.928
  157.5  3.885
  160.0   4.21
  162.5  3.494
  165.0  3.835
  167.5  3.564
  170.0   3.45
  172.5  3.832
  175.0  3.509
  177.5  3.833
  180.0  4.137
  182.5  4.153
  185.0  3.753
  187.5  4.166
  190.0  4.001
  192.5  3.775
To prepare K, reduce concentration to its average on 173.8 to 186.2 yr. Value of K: 3.88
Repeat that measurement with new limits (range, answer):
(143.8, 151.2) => 3.92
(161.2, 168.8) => 3.63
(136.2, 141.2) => 4.05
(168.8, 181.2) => 3.75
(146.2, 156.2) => 3.89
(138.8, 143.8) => 4.09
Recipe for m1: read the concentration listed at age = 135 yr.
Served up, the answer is 3.791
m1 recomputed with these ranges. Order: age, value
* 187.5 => 4.166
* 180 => 4.137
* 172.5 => 3.832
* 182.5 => 4.153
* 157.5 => 3.885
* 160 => 4.21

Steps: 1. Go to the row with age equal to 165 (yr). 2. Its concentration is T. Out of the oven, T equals 3.835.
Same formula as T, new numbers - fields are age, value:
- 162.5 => 3.494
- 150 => 4.064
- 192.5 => 3.775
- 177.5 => 3.833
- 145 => 3.975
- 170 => 3.45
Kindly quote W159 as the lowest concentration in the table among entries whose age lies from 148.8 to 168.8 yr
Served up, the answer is 3.494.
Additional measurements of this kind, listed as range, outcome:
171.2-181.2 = 3.509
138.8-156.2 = 3.736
